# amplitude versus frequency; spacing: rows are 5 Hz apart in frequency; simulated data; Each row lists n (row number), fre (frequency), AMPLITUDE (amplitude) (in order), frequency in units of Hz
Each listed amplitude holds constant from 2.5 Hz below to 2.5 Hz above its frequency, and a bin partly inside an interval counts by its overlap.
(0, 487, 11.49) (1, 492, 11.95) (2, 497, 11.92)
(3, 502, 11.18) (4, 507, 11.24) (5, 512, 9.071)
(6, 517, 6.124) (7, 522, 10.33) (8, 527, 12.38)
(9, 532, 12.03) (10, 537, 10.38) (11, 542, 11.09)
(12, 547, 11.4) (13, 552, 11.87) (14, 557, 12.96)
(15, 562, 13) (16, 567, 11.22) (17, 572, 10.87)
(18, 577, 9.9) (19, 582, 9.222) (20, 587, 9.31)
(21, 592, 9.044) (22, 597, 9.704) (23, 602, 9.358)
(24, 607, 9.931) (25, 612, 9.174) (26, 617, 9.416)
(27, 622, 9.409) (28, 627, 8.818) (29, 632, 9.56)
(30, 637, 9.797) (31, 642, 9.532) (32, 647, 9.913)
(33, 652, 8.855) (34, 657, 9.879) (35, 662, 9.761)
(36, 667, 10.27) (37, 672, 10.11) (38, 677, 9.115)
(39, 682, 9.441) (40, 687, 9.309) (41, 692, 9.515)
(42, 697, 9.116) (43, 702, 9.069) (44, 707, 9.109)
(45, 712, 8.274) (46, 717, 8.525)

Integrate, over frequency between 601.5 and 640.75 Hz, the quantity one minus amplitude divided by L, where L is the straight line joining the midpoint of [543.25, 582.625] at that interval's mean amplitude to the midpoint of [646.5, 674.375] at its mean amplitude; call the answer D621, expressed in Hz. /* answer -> 3.74 Hz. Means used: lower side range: 11.4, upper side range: 9.79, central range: 9.44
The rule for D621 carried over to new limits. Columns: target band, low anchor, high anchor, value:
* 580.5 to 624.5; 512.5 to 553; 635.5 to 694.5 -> 2.93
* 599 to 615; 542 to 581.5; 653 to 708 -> 1.82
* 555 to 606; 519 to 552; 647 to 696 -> 1.37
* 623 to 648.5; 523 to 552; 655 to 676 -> 1.95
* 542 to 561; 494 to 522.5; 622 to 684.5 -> -4.15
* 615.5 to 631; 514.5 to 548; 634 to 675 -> 1.10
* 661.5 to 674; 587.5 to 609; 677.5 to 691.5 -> -0.94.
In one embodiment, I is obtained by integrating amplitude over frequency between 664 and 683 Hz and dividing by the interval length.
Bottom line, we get 9.76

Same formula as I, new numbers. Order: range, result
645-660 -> 9.54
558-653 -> 9.86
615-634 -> 9.29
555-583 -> 11.3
